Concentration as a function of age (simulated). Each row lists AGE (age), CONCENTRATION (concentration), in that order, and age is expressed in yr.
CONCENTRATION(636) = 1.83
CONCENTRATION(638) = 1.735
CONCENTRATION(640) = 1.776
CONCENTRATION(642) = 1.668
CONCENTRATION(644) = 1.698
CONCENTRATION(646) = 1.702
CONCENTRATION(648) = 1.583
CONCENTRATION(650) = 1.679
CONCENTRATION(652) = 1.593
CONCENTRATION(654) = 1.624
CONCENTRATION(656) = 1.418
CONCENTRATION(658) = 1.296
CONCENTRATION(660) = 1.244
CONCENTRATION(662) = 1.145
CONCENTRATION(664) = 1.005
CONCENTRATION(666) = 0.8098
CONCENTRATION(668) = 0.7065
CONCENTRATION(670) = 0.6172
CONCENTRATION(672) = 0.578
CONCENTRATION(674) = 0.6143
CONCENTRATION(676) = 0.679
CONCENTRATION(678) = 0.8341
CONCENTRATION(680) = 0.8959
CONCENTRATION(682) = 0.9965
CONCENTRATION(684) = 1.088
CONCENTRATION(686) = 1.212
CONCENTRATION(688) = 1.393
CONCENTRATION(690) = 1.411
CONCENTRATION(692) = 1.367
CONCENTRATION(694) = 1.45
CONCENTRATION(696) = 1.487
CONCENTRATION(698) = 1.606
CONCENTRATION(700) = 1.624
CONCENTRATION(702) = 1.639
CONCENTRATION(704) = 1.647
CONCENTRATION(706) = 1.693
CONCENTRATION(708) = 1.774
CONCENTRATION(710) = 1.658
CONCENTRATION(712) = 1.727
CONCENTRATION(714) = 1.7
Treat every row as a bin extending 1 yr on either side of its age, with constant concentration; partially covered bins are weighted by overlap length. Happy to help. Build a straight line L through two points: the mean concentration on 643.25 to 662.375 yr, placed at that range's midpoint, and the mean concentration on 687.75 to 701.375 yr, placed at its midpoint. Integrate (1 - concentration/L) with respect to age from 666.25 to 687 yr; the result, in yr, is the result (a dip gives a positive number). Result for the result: 9.34 yr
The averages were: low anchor 1.51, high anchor 1.49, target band 0.822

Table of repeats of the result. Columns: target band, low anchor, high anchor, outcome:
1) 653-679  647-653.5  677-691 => 8.2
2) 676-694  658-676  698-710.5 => 1.7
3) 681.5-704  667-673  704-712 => -2.4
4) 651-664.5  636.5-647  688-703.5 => 2.6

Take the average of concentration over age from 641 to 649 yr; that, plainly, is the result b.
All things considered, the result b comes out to 1.66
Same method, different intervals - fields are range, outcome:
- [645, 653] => 1.64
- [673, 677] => 0.647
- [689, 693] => 1.39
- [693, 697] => 1.47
